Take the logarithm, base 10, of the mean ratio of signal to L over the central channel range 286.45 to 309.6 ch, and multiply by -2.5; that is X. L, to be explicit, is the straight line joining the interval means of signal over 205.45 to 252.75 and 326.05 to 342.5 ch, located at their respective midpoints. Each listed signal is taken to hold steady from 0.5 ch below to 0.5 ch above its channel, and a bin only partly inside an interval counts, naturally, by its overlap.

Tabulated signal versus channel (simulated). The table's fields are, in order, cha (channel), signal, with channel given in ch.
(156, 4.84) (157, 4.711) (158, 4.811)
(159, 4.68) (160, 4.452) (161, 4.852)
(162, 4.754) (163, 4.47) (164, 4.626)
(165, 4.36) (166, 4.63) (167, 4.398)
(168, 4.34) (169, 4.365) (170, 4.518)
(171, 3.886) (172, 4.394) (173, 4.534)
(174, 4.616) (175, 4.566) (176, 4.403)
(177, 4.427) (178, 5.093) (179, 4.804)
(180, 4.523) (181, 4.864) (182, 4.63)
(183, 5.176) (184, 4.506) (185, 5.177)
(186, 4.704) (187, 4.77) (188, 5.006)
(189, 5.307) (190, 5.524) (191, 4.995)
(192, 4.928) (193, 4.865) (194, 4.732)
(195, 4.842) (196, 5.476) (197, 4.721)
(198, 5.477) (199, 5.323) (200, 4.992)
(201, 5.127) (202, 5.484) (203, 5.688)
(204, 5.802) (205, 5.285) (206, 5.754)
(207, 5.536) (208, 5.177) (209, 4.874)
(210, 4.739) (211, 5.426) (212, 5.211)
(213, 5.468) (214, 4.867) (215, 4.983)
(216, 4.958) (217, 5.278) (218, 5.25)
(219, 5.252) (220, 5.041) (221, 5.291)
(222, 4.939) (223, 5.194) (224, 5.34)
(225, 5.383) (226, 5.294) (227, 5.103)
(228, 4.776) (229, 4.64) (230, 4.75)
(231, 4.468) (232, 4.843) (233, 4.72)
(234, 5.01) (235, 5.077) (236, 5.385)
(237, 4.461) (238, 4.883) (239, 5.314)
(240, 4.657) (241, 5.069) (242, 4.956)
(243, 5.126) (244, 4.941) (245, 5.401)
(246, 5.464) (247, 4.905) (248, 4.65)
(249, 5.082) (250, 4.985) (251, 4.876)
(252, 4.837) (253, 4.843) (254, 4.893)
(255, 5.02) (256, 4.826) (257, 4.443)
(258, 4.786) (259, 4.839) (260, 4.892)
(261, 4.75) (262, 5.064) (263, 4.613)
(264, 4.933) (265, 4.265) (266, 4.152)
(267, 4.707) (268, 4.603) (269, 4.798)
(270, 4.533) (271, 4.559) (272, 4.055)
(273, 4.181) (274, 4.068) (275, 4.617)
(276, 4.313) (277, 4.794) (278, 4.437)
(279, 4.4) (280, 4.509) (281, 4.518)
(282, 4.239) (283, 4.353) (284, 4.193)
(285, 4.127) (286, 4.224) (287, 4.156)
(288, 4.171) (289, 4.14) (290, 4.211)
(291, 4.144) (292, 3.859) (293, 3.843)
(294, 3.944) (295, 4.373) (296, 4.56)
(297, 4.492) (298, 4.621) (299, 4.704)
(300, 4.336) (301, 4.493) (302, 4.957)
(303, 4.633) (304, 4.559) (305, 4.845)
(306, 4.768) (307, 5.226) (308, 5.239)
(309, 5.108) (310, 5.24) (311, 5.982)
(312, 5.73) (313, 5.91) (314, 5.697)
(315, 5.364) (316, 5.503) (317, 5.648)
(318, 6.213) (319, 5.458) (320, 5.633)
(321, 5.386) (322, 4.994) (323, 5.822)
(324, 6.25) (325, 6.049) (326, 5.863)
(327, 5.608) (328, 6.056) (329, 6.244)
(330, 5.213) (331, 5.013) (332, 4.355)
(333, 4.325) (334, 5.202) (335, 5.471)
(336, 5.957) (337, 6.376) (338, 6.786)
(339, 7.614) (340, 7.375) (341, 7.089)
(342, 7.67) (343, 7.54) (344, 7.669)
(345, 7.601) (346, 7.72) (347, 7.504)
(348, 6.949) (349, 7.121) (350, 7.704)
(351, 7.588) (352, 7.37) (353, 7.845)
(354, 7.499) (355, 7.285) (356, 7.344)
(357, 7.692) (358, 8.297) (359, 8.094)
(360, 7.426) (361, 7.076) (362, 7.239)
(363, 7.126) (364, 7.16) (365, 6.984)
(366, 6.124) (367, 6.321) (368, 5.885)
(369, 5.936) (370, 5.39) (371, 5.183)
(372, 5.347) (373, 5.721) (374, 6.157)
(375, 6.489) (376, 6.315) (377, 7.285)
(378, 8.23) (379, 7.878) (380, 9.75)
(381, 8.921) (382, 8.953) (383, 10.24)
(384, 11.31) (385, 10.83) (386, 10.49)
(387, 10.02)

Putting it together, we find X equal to 0.26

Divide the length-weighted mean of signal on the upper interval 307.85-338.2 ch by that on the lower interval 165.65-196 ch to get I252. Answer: 1.2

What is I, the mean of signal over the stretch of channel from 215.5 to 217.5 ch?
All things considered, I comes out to 5.12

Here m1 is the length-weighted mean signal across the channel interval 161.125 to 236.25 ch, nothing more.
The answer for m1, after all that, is 4.95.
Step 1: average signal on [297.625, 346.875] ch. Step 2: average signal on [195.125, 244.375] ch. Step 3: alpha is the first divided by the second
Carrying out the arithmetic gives 1.1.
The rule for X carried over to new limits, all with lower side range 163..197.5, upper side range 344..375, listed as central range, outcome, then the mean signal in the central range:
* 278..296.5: 0.391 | 4.23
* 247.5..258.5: 0.164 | 4.84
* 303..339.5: 0.167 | 5.56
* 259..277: 0.266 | 4.55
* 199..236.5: 0.007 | 5.15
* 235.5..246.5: 0.087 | 5.06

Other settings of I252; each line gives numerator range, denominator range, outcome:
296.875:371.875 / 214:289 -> 1.29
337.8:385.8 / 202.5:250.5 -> 1.46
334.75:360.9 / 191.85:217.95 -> 1.41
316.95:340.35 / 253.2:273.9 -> 1.25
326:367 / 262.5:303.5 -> 1.56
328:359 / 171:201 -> 1.41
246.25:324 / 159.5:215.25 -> 0.97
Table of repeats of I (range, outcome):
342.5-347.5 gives 7.61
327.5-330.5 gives 5.84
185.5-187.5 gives 4.74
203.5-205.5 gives 5.54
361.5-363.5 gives 7.18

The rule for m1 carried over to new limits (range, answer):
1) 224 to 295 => 4.66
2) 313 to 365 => 6.57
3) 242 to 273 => 4.79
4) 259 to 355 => 5.35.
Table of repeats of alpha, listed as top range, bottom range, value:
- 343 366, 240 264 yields 1.51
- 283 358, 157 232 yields 1.16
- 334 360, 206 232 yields 1.43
